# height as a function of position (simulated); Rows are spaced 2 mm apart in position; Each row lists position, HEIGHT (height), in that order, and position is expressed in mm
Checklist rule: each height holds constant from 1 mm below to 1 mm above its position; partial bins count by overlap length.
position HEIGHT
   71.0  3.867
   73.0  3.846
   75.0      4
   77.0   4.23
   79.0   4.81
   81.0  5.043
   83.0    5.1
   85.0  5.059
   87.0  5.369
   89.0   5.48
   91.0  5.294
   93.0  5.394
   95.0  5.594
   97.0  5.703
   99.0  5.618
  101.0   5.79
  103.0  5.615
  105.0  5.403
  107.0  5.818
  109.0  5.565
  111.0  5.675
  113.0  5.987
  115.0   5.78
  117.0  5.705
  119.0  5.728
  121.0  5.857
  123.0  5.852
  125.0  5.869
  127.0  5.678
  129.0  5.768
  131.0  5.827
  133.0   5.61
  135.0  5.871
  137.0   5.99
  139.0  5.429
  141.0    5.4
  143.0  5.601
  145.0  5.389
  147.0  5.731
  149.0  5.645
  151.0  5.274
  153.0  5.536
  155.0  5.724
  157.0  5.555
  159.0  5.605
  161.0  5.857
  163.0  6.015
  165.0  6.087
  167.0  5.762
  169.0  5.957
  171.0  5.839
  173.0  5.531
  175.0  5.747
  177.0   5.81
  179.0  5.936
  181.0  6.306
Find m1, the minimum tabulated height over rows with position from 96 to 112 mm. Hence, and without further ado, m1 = 5.403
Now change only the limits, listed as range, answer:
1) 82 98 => 5.059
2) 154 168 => 5.555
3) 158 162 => 5.605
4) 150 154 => 5.274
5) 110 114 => 5.675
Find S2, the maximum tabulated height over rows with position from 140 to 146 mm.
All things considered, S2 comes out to 5.601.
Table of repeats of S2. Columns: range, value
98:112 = 5.818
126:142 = 5.99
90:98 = 5.703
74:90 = 5.48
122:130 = 5.869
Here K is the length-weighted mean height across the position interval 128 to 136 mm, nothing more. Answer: 5.77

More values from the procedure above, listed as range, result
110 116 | 5.81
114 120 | 5.74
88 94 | 5.39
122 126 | 5.86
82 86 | 5.08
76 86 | 4.85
